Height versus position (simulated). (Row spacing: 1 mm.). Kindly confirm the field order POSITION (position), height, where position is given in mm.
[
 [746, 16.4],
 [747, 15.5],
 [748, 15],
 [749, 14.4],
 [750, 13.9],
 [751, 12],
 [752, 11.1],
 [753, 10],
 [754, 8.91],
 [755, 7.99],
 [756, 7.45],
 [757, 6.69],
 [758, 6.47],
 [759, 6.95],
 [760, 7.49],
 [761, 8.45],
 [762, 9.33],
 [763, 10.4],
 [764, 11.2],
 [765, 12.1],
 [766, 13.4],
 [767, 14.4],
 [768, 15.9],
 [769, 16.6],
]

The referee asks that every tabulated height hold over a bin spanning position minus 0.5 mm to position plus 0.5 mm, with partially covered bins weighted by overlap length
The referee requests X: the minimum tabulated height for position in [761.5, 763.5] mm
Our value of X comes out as 9.33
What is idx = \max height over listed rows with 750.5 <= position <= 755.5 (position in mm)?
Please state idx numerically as 12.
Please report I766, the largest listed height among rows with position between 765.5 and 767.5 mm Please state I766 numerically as 14.4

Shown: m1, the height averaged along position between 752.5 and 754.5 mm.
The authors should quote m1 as 9.46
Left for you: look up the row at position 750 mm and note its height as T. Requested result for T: 13.9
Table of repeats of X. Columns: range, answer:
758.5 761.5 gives 6.95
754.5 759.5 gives 6.47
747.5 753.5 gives 10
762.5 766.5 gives 10.4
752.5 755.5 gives 7.99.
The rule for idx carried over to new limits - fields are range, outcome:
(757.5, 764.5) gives 11.2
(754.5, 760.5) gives 7.99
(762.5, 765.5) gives 12.1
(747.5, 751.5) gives 15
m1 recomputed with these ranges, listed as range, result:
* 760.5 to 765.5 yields 10.3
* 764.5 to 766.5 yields 12.8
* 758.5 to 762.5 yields 8.05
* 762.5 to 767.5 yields 12.3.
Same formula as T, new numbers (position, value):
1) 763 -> 10.4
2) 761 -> 8.45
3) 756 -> 7.45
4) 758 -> 6.47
